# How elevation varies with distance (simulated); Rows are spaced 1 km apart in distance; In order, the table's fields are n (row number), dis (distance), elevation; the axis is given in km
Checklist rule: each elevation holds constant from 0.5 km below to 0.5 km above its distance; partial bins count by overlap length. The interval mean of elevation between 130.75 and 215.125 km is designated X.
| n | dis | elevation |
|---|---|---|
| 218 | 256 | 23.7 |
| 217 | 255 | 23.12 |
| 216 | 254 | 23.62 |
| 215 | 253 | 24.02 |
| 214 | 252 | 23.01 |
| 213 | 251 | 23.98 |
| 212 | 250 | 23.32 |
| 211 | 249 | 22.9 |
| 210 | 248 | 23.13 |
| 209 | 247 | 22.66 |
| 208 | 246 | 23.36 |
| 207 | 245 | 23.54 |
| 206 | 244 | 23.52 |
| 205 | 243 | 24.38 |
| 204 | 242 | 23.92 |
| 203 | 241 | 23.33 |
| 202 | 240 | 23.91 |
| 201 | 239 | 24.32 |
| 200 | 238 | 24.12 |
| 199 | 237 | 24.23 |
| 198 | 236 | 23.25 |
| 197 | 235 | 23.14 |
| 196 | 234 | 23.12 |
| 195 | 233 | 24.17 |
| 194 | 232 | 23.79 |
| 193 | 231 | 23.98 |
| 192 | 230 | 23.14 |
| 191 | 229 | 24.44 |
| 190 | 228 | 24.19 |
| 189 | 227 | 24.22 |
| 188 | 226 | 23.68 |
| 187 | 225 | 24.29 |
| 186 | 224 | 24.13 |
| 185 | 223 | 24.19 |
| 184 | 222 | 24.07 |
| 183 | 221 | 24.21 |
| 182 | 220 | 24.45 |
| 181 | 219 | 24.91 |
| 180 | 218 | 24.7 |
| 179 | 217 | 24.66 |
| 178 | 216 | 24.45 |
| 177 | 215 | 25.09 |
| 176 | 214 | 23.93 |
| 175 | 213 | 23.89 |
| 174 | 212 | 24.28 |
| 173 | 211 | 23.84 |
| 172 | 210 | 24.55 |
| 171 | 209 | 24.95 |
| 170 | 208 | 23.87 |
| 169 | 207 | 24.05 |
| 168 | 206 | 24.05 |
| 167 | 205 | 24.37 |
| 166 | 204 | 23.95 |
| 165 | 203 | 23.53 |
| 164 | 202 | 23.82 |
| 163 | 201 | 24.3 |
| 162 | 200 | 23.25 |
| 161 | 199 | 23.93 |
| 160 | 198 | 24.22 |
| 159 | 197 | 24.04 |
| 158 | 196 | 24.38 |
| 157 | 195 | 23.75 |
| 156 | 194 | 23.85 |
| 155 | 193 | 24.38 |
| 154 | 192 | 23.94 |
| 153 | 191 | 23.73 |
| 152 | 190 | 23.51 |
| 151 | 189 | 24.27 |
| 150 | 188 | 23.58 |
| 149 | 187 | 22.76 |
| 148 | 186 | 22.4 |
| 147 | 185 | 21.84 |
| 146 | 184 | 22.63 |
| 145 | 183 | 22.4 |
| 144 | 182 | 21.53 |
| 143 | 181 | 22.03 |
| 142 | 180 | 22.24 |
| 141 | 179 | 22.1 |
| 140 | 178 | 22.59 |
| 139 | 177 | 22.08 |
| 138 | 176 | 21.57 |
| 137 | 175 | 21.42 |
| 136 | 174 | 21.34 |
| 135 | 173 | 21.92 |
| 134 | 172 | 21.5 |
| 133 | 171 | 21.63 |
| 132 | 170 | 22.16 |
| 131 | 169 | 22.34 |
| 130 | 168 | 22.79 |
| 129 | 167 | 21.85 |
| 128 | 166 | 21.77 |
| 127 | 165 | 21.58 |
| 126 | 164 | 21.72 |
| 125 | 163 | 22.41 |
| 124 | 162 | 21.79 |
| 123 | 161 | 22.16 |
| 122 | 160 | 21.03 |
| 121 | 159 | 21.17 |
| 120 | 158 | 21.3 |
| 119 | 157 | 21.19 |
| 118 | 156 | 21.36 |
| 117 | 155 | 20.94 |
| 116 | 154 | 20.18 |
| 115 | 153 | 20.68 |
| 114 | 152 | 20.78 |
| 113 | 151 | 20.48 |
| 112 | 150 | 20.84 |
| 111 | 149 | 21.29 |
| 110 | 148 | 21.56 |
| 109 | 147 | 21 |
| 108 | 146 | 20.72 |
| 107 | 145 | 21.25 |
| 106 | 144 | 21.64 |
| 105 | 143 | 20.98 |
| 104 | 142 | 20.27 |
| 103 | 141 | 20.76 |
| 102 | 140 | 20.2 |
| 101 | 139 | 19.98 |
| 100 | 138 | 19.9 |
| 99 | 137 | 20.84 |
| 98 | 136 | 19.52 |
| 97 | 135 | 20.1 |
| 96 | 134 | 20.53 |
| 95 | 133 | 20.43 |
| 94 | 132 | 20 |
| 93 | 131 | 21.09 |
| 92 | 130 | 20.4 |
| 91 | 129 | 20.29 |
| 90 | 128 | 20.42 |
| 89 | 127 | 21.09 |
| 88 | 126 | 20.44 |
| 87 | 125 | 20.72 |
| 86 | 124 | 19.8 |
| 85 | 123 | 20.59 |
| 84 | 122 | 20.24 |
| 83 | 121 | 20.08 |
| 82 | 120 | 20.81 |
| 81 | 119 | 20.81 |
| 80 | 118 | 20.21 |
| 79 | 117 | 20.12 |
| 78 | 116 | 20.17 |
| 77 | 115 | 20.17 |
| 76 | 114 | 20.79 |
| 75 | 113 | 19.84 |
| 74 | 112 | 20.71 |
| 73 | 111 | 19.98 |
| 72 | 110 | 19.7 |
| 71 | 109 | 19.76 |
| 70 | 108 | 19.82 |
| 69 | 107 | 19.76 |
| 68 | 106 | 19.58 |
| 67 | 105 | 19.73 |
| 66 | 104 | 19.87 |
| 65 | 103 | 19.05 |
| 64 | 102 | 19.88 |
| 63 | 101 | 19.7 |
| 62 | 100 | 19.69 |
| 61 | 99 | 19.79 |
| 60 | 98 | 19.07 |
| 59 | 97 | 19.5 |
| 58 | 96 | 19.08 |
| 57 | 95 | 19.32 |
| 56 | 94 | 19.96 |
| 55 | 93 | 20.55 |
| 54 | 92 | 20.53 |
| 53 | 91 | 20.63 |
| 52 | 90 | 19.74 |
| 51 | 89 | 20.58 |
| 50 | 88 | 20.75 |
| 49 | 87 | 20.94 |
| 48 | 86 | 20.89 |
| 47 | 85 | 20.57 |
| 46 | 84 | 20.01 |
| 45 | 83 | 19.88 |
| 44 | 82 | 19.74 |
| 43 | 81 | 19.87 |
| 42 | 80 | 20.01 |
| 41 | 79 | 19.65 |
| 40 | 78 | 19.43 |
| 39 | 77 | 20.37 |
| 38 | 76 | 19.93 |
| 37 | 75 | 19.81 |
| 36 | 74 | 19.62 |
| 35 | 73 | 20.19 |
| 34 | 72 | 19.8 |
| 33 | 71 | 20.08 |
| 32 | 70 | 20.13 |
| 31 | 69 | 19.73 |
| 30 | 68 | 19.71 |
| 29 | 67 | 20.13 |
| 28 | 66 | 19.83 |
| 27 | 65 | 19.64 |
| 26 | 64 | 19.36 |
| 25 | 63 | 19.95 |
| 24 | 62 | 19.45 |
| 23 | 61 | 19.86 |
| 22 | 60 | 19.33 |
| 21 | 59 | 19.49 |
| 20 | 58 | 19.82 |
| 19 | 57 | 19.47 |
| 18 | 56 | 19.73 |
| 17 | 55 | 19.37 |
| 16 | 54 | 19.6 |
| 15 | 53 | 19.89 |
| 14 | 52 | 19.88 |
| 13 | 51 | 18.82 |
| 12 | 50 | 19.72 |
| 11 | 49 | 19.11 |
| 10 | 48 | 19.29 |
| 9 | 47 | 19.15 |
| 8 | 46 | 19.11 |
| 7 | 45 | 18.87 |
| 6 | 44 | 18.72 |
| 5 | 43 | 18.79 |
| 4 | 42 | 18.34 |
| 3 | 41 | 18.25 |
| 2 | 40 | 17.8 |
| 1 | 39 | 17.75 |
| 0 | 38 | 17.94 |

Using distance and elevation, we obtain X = 22.2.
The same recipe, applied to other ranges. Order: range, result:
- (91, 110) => 19.7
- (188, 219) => 24.1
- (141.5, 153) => 21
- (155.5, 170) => 21.8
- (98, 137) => 20.1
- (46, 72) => 19.6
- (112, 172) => 20.9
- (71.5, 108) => 19.9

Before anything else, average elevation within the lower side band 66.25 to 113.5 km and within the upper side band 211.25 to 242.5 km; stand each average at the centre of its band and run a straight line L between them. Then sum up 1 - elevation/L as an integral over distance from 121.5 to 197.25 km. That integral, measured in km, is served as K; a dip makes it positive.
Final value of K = 1.6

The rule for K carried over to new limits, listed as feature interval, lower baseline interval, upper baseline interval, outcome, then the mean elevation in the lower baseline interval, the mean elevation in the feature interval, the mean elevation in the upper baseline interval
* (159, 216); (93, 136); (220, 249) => -1.69 km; 20.1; 23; 23.8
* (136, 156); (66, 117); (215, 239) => 0.82 km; 20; 20.7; 24.1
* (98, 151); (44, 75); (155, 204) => 2.22 km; 19.6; 20.3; 22.6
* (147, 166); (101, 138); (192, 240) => 0.38 km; 20.2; 21.3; 24.1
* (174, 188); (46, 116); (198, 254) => 0.32 km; 19.8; 22.1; 23.9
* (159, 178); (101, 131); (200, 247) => 0.19 km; 20.2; 21.8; 24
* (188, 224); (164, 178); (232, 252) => -2.27 km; 21.9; 24.1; 23.6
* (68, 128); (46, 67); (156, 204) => 1.47 km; 19.5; 20.1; 22.6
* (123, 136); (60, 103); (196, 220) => 0.68 km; 19.9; 20.4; 24.2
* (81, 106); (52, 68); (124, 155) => 0.12 km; 19.7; 20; 20.6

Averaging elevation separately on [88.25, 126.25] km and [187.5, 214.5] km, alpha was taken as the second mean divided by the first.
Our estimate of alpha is 1.20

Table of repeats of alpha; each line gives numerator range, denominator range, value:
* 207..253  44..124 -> 1.21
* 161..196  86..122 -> 1.12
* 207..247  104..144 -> 1.19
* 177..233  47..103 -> 1.20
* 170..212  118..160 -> 1.12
